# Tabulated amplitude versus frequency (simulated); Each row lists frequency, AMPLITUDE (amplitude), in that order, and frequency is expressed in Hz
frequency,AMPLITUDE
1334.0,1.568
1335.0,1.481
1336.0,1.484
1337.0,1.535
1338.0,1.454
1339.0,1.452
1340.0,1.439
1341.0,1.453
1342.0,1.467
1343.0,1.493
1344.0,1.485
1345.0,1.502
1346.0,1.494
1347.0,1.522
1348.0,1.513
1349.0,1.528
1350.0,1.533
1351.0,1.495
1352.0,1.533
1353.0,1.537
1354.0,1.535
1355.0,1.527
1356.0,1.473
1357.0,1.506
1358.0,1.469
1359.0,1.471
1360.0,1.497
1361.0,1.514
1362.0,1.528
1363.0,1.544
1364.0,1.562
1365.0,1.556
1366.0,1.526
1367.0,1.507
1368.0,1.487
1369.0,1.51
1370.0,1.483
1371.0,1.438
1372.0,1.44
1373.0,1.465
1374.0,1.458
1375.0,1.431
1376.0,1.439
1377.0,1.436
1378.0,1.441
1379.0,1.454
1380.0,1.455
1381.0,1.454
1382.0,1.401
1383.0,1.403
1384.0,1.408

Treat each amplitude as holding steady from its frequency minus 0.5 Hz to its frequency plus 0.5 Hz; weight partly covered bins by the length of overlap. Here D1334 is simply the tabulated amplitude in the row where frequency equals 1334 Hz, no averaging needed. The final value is 1.568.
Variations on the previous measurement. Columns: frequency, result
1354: 1.535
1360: 1.497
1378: 1.441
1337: 1.535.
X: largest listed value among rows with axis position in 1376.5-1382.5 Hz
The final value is 1.455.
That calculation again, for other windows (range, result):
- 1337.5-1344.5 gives 1.493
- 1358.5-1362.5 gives 1.528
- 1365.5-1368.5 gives 1.526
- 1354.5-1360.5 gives 1.527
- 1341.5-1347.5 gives 1.522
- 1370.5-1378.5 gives 1.465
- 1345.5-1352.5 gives 1.533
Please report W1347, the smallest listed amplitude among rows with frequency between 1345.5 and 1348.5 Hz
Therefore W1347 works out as 1.494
